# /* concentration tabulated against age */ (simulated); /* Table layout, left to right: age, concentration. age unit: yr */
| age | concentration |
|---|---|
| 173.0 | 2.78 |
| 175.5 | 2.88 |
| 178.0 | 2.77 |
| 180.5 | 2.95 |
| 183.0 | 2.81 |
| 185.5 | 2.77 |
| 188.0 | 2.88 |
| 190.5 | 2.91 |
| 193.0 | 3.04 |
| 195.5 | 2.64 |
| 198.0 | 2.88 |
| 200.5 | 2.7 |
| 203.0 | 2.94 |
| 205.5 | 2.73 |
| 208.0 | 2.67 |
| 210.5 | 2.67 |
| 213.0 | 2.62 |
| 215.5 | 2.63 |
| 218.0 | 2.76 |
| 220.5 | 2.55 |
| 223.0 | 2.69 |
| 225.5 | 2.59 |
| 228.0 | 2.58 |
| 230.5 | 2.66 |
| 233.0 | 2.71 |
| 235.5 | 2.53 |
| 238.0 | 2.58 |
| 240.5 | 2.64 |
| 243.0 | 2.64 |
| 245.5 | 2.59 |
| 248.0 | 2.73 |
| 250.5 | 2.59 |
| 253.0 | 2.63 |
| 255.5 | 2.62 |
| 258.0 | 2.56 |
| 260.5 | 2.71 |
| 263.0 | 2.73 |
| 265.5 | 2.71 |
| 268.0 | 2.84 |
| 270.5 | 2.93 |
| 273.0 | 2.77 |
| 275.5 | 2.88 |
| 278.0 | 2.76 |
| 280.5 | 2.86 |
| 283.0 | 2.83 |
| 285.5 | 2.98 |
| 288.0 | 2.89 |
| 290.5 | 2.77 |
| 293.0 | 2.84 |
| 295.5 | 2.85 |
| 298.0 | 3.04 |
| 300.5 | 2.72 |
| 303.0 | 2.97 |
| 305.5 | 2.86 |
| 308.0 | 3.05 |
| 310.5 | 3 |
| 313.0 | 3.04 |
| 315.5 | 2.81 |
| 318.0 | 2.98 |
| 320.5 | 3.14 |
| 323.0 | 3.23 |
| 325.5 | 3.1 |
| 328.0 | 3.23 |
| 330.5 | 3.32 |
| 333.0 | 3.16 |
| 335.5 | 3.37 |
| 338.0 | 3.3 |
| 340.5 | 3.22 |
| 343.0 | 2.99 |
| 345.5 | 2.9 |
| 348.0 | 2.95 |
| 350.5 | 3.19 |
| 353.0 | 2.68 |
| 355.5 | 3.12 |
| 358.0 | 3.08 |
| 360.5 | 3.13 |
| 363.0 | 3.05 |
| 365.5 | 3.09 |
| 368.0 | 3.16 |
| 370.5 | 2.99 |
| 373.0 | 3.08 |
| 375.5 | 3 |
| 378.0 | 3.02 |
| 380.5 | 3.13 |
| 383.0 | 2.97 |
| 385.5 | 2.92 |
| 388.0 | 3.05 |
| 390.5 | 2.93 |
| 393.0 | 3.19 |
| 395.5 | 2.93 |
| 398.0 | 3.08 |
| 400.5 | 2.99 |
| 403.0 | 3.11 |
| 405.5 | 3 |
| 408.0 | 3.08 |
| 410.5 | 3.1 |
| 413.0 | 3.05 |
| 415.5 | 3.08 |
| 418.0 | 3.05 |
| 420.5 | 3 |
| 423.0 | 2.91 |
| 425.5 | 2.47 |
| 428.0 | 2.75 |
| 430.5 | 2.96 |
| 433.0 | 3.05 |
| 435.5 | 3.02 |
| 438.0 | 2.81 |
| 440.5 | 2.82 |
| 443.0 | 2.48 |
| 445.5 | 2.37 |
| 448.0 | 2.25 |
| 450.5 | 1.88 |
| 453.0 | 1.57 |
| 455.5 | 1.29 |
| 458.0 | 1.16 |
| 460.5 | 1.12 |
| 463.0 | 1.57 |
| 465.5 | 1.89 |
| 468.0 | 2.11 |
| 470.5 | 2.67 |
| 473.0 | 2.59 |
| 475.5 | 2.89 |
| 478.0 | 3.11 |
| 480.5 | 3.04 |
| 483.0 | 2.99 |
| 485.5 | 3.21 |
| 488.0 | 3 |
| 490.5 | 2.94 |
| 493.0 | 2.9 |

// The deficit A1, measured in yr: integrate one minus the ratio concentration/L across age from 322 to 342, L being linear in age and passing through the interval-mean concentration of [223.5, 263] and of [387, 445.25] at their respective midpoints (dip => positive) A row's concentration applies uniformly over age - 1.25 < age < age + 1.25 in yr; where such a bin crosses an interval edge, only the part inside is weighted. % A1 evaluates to -3.2 yr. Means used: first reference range 2.63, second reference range 2.94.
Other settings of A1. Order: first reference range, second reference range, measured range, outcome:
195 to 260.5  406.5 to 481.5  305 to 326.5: -3.6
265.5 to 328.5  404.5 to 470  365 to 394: -4.3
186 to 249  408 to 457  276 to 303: -1.8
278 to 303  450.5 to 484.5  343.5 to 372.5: -4.9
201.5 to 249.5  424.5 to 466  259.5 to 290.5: -3.2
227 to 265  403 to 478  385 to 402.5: -3.4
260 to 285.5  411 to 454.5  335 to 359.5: -2.9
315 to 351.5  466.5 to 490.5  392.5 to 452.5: 2.5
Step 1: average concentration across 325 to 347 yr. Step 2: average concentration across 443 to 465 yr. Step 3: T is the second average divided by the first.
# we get 0.5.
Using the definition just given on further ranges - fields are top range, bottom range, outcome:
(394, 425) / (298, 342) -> 0.98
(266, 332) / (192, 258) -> 1.10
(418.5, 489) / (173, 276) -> 0.91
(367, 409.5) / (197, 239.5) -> 1.14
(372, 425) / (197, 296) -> 1.11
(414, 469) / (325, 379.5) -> 0.76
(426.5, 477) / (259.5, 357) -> 0.76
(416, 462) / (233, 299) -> 0.87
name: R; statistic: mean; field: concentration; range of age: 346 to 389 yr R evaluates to 3.03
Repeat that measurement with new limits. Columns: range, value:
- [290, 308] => 2.88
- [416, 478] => 2.39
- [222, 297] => 2.72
